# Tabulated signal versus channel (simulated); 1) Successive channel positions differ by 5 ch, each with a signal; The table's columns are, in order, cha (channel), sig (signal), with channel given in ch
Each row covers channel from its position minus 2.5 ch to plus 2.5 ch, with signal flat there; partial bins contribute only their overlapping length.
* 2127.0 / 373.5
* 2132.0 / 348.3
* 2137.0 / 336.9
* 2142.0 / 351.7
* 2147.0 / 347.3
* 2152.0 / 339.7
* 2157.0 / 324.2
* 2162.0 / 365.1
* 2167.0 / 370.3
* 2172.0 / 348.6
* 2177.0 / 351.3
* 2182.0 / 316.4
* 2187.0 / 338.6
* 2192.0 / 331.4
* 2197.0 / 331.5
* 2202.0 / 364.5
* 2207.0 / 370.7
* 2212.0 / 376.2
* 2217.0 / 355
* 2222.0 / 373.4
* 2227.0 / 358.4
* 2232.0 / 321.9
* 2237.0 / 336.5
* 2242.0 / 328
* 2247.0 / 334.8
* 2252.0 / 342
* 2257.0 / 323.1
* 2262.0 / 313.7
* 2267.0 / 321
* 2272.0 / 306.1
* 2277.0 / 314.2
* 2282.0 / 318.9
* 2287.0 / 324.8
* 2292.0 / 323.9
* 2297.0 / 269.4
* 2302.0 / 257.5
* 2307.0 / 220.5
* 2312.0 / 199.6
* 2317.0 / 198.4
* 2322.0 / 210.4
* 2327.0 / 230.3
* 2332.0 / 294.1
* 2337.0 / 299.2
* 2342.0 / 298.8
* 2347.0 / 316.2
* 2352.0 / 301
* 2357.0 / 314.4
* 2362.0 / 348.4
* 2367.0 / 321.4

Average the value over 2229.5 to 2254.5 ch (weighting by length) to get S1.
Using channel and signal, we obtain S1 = 333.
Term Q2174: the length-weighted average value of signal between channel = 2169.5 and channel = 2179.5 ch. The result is 350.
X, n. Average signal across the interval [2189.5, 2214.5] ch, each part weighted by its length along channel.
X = 355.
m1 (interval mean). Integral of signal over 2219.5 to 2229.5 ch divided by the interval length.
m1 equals 366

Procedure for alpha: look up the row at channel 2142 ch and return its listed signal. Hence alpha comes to 351.7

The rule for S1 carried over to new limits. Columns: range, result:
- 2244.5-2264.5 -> 328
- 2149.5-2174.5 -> 350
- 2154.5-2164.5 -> 345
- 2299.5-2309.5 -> 239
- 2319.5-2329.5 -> 220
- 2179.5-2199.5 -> 329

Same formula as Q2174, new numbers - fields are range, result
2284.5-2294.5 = 324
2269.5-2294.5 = 318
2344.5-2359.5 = 311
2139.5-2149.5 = 350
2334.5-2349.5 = 305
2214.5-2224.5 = 364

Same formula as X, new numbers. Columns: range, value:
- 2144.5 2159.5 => 337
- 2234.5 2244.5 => 332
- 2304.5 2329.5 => 212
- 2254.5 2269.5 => 319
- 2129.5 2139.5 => 343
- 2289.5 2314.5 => 254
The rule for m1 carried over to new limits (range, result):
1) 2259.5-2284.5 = 315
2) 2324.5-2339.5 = 275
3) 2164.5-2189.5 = 345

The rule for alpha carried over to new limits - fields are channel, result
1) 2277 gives 314.2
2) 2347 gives 316.2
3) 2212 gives 376.2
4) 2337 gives 299.2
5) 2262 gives 313.7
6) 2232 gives 321.9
